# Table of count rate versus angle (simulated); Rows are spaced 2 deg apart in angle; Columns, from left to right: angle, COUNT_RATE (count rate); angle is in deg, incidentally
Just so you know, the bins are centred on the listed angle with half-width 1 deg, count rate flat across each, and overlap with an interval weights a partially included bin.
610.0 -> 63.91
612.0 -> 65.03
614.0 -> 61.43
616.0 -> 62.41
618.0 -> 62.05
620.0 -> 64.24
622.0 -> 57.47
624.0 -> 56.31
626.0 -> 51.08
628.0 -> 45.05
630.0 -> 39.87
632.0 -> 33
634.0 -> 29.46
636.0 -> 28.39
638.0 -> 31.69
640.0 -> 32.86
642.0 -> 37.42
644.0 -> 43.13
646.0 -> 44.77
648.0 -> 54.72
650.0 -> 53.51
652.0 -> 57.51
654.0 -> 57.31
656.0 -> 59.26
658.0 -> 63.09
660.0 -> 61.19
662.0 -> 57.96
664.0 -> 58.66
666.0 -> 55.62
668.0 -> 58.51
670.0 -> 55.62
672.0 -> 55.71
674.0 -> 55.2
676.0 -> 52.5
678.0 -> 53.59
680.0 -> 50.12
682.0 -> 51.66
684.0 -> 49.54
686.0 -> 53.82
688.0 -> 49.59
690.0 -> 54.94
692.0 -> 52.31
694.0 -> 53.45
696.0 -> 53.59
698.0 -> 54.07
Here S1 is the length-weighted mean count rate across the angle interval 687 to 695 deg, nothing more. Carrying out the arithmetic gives 52.6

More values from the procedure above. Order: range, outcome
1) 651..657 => 58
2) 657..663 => 60.7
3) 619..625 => 59.3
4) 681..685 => 50.6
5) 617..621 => 63.1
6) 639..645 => 37.8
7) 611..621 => 63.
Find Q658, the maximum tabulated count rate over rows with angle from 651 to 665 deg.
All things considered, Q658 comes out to 63.09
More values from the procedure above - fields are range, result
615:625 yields 64.24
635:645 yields 43.13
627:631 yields 45.05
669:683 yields 55.71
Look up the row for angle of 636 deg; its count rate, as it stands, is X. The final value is 28.39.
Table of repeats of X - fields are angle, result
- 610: 63.91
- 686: 53.82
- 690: 54.94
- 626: 51.08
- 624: 56.31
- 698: 54.07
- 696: 53.59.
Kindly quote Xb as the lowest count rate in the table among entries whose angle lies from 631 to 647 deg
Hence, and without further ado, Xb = 28.39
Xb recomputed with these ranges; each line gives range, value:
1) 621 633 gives 33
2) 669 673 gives 55.62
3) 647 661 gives 53.51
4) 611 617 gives 61.43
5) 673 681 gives 50.12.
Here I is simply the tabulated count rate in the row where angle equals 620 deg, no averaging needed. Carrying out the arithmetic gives 64.24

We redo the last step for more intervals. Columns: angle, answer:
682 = 51.66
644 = 43.13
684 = 49.54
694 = 53.45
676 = 52.5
